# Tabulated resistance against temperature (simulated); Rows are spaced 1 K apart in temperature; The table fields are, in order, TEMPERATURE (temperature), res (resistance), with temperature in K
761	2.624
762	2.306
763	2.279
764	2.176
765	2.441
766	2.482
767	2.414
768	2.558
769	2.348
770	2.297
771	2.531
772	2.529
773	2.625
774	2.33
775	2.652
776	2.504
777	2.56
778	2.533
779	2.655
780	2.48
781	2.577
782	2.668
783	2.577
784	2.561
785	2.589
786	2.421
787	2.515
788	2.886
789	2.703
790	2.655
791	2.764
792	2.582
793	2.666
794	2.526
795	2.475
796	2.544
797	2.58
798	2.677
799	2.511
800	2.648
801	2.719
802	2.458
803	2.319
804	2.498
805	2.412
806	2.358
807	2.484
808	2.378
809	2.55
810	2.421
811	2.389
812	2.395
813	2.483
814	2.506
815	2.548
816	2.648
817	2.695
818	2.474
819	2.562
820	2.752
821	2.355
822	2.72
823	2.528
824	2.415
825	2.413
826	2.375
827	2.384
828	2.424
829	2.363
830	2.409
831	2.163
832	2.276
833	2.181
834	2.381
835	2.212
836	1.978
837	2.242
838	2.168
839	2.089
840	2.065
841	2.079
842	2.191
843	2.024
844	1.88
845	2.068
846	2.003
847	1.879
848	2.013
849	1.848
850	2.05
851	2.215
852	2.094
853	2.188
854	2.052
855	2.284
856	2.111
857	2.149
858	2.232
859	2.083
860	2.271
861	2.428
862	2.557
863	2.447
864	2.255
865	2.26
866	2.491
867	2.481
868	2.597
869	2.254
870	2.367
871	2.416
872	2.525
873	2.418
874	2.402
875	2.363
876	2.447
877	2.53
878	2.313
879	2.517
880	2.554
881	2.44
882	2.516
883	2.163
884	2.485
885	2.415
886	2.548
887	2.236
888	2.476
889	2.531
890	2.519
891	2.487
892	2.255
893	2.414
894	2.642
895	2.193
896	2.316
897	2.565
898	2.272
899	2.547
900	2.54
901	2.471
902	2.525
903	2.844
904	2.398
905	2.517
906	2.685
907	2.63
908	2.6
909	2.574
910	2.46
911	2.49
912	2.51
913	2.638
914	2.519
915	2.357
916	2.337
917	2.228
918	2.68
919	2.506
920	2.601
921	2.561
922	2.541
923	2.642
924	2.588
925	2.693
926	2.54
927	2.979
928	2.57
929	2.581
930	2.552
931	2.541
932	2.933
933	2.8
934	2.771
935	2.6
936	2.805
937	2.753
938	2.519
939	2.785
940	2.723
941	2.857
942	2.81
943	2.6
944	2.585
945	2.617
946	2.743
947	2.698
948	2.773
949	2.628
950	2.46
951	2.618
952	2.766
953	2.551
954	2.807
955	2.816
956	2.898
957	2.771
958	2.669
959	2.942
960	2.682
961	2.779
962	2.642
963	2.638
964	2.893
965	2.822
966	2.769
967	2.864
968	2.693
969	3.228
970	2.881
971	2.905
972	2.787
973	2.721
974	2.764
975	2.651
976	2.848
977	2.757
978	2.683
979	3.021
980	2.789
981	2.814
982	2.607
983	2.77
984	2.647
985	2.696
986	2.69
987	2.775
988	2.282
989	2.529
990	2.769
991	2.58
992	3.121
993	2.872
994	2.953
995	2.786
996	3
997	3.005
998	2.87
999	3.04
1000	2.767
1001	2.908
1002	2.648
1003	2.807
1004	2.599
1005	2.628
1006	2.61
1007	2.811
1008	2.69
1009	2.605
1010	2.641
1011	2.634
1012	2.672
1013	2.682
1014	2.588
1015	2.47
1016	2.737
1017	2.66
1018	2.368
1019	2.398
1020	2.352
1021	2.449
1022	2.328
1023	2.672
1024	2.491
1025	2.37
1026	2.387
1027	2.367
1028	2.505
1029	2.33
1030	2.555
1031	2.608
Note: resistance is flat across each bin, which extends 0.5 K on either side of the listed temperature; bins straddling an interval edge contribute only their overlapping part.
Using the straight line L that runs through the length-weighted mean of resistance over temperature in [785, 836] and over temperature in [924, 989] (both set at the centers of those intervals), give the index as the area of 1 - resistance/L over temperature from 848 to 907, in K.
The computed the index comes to 5.0 K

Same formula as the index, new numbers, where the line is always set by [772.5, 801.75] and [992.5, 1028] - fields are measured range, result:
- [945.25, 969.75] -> -1.1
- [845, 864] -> 3.3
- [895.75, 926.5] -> 1.1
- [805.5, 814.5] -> 0.5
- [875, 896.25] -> 1.5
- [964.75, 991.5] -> -1.1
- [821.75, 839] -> 1.9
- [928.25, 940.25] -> -0.3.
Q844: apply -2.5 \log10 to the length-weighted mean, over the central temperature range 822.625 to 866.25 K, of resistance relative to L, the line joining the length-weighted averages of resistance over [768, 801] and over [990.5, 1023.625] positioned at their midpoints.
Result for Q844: 0.179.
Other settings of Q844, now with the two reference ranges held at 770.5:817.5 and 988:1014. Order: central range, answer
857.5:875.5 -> 0.10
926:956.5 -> 0.00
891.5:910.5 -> 0.07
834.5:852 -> 0.25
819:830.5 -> 0.05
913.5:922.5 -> 0.08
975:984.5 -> -0.01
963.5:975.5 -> -0.04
